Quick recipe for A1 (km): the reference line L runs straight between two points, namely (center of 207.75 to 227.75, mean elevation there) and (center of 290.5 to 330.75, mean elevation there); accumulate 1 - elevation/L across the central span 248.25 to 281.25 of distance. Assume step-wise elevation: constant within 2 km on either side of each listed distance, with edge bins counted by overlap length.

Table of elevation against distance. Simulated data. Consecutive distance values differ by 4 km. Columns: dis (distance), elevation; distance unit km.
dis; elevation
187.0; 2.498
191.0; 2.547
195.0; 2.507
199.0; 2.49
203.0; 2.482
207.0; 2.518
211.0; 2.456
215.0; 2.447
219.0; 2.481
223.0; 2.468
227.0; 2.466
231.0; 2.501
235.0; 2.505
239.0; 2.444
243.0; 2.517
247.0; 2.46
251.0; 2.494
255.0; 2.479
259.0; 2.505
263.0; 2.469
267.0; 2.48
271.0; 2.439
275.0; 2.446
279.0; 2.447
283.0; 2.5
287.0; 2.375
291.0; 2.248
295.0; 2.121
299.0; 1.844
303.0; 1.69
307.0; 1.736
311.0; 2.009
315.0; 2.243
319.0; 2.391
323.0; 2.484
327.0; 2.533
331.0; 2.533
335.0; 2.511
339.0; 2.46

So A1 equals -2.4 km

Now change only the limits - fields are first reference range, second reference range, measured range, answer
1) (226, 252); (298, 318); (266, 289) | -2.86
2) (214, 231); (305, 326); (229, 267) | -1.47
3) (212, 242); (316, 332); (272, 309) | 4.58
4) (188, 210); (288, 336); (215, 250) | -0.96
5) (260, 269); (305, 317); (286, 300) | 0.21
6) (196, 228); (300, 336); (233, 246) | -0.41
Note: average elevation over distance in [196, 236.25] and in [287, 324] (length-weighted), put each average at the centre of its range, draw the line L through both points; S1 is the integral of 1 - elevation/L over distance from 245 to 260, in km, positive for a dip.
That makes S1 -1.0 km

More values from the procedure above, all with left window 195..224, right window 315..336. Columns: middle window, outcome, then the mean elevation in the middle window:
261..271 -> 0.0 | 2.47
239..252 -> 0.0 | 2.48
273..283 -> 0.1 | 2.46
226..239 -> 0.0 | 2.49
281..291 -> 0.3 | 2.4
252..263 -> -0.1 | 2.49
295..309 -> 3.7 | 1.81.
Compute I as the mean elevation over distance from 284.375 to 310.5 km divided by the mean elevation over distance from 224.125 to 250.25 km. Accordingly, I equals 0.8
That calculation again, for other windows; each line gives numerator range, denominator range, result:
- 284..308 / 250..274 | 0.82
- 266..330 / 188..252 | 0.90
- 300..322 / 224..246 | 0.82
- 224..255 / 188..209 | 0.99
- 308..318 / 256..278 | 0.86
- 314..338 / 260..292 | 1.01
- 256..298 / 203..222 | 0.97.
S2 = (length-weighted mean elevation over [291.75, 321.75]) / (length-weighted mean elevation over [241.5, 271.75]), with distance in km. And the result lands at 0.82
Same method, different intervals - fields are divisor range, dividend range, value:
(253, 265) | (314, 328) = 0.97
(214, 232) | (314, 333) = 0.99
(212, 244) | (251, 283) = 1.00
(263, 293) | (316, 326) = 1.00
